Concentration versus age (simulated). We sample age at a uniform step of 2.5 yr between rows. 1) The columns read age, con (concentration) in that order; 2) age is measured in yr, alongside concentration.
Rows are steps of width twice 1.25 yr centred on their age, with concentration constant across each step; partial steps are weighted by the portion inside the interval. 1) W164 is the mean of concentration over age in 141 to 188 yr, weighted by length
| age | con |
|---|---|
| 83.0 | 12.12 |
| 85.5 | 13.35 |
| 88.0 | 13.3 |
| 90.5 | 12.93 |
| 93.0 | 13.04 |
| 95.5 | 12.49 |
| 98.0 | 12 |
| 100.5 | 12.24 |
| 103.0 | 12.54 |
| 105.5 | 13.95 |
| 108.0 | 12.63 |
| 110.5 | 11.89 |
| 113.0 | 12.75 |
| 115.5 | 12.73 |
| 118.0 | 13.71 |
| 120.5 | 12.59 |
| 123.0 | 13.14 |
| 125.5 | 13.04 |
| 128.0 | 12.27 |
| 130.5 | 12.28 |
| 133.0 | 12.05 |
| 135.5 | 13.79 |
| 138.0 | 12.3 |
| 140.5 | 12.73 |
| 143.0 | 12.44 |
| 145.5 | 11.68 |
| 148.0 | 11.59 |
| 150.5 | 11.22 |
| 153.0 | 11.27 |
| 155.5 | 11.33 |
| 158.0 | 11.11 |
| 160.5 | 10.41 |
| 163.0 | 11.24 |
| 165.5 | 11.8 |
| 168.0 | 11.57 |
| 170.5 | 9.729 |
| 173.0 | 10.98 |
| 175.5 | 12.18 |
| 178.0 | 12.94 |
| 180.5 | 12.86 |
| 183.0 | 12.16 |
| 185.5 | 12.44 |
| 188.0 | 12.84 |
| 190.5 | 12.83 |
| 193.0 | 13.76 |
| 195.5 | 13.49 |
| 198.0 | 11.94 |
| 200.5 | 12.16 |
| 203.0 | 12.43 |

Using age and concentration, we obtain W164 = 11.7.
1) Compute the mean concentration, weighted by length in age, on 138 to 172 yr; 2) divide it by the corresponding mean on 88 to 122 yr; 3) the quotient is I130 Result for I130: 0.90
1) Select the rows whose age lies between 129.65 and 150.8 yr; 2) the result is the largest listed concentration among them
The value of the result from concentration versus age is 13.79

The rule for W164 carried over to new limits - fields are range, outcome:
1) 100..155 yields 12.5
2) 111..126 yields 12.9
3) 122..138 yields 12.7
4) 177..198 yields 12.9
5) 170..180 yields 11.7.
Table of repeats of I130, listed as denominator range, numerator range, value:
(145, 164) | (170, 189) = 1.08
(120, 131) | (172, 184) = 0.97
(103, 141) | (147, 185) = 0.90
